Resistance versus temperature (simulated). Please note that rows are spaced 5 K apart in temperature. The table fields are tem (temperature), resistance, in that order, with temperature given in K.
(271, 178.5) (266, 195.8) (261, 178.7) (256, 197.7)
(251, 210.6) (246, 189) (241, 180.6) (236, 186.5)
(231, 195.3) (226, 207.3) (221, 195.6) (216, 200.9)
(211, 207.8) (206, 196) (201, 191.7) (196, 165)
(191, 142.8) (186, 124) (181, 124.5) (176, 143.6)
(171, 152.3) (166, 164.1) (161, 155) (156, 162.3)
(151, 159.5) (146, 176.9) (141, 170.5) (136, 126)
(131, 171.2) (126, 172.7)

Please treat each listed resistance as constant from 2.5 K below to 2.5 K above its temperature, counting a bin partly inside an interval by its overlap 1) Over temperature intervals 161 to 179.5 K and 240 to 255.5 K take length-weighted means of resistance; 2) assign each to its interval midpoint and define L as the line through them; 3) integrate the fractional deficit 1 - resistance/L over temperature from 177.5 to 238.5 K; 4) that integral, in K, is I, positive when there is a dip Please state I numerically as -1.3 K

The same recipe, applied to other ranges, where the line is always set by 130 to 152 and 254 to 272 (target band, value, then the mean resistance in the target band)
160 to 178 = 1.4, 154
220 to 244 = -1.6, 193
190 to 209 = -0.4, 177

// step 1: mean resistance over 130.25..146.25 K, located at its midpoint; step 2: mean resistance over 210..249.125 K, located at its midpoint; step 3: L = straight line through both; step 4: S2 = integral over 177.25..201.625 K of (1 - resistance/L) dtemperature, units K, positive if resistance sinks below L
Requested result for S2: 4.5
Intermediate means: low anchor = 158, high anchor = 195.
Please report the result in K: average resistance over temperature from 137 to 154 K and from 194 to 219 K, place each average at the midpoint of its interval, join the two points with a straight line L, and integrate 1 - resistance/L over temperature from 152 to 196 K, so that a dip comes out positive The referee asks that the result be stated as 7.41 K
